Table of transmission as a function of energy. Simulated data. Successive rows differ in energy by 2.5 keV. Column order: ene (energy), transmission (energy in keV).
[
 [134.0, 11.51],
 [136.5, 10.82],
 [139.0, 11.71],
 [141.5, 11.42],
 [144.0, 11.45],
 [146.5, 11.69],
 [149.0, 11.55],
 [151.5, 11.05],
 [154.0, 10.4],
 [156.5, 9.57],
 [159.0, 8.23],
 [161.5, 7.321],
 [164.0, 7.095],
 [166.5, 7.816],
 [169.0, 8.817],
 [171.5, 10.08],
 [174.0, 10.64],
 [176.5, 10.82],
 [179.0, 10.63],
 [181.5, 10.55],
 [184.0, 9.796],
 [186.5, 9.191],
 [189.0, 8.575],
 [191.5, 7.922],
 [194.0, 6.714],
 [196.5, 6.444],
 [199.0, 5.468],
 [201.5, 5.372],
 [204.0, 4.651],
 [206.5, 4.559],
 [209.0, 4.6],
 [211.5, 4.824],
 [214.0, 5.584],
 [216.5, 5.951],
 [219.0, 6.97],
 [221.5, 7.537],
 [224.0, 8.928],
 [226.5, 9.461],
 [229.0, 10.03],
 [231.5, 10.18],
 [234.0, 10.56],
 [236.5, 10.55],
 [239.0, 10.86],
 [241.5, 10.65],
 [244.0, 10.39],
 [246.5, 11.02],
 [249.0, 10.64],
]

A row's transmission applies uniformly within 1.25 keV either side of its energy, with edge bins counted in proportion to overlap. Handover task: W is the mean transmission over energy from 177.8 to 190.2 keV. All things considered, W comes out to 9.75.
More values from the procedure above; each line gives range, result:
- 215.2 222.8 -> 6.83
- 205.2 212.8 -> 4.67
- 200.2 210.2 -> 4.8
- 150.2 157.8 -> 10.3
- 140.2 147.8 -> 11.5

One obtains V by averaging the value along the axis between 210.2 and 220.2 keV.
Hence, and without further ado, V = 5.82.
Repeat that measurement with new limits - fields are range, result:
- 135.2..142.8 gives 11.3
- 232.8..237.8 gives 10.6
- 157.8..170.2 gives 7.85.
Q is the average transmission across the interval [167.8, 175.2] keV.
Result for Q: 9.85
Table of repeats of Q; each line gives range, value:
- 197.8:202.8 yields 5.41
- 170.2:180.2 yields 10.5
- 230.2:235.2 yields 10.4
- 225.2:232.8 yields 9.89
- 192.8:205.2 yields 5.73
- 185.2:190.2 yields 8.9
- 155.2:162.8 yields 8.38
